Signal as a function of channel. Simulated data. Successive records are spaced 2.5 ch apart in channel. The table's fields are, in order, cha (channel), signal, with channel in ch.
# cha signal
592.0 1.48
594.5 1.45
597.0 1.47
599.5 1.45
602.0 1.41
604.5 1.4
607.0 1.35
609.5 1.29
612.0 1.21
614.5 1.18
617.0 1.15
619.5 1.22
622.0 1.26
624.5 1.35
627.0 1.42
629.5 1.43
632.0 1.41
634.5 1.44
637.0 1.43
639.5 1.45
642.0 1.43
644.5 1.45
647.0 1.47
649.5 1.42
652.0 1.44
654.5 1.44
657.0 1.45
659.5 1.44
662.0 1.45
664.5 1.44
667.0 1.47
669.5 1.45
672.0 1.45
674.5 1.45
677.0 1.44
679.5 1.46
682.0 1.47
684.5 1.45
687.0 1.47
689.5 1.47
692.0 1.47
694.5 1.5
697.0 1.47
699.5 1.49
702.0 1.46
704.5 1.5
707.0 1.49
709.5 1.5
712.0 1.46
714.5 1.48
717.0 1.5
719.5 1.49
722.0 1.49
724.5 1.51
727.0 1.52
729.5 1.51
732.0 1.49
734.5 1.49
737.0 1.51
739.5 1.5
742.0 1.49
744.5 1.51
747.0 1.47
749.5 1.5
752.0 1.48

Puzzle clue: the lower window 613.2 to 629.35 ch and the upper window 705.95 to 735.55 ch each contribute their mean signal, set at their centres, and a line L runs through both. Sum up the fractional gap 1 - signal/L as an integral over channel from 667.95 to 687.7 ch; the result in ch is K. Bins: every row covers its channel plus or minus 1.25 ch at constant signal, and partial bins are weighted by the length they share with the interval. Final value -0.78 ch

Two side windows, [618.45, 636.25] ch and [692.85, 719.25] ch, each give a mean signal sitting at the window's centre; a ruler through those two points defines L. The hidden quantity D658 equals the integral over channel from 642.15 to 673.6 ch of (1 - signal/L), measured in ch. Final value -0.8 ch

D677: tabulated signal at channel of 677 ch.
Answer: 1.44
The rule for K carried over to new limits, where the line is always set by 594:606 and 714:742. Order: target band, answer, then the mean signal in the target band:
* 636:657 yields 0.22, 1.44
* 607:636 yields 2.73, 1.31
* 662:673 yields 0.12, 1.45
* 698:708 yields 0.01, 1.48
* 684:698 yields 0.07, 1.47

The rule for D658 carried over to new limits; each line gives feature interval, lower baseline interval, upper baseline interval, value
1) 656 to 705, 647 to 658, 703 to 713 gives 0.1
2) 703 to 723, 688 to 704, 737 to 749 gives -0.1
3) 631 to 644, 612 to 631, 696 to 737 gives -1.1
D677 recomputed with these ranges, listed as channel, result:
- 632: 1.41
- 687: 1.47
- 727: 1.52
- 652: 1.44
